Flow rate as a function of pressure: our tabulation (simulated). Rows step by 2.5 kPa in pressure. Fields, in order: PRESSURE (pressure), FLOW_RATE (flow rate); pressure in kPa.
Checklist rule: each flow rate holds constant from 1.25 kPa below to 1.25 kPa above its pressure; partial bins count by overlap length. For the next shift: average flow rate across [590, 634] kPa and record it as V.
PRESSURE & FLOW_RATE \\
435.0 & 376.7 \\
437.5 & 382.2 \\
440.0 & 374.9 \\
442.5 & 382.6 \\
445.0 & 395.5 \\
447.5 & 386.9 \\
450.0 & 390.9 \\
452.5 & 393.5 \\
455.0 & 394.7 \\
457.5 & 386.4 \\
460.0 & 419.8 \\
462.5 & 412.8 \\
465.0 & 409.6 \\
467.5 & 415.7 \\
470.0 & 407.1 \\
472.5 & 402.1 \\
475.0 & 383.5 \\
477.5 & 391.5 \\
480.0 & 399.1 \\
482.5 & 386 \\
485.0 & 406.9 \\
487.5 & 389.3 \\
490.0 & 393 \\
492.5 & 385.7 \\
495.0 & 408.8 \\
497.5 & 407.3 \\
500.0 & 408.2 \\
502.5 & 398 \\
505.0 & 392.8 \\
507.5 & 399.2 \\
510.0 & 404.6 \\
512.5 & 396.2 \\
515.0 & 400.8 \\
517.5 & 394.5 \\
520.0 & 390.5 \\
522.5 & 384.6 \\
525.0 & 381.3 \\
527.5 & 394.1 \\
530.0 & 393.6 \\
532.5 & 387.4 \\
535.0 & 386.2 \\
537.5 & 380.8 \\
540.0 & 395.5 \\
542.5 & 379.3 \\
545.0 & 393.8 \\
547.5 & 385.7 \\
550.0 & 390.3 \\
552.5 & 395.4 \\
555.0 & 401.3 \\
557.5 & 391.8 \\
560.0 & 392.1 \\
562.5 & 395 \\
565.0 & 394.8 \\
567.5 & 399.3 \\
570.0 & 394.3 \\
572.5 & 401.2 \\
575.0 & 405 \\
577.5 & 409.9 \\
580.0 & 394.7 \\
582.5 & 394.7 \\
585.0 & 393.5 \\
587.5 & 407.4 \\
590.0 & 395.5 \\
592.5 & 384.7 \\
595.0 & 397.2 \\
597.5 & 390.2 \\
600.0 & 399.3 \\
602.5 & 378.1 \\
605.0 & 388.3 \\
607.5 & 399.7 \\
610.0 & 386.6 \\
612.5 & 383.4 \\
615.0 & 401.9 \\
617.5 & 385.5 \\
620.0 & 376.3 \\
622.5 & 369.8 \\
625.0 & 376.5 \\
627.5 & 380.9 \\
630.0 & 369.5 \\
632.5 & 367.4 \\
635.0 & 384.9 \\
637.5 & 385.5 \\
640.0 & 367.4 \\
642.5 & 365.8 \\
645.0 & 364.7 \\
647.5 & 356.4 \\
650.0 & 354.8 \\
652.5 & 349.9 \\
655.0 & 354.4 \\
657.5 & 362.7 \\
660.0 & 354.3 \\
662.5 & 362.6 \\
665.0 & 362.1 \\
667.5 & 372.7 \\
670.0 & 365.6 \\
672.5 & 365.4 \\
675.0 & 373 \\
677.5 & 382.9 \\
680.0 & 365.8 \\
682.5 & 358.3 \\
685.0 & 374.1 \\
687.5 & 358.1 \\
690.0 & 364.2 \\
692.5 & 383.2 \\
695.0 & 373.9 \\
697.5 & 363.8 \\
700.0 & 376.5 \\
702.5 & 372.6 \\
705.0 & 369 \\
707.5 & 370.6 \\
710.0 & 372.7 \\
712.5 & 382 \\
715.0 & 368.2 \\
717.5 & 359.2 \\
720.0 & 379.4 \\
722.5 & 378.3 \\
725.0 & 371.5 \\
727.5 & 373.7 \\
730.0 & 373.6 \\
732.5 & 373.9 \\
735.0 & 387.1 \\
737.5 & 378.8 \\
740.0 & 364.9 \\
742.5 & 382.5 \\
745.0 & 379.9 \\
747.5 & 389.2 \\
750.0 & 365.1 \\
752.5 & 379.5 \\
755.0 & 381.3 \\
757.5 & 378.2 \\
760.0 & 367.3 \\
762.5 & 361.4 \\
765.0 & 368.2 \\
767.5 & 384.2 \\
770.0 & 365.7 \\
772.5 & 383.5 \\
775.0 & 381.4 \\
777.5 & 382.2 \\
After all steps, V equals 385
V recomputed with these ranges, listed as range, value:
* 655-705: 368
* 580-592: 397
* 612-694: 370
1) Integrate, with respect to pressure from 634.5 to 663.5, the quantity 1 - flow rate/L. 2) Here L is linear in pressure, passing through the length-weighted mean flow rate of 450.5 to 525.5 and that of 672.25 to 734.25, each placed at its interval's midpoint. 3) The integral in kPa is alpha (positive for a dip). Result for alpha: 1.2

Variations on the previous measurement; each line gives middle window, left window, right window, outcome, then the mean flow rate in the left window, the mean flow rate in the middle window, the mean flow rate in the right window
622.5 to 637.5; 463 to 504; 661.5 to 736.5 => 0.16 kPa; 400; 376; 371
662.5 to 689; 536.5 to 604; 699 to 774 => 0.99 kPa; 394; 368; 375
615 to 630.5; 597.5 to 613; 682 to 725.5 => 0.30 kPa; 390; 379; 371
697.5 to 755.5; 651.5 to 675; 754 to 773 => -0.92 kPa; 362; 375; 373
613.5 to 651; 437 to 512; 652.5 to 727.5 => 0.23 kPa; 397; 374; 369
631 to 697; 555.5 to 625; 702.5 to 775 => 2.97 kPa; 393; 367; 375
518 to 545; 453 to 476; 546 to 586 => 0.73 kPa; 403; 388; 396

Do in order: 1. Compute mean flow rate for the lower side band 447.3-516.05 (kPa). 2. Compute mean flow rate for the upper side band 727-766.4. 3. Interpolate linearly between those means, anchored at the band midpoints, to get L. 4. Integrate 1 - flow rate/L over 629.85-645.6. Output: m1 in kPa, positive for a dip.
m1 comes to 0.5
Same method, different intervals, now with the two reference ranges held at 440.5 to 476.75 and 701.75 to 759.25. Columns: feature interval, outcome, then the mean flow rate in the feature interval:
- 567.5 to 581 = -0.4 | 401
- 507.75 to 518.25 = -0.2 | 399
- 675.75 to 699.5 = 0.6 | 370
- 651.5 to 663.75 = 0.8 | 357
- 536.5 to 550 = 0.1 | 387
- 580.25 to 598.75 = -0.4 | 395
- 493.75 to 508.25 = -0.3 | 402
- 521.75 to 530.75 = 0.1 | 388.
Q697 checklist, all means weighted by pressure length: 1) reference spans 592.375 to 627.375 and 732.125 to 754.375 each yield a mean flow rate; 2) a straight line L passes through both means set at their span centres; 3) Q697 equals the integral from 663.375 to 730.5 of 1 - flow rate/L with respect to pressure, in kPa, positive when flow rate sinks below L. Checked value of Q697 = 1.8 kPa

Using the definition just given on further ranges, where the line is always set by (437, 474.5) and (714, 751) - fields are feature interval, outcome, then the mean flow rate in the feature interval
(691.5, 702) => 0.1 kPa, 374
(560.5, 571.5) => -0.2 kPa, 396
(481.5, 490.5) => 0.0 kPa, 394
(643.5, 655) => 0.8 kPa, 356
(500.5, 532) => -0.2 kPa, 394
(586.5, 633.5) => -0.2 kPa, 386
